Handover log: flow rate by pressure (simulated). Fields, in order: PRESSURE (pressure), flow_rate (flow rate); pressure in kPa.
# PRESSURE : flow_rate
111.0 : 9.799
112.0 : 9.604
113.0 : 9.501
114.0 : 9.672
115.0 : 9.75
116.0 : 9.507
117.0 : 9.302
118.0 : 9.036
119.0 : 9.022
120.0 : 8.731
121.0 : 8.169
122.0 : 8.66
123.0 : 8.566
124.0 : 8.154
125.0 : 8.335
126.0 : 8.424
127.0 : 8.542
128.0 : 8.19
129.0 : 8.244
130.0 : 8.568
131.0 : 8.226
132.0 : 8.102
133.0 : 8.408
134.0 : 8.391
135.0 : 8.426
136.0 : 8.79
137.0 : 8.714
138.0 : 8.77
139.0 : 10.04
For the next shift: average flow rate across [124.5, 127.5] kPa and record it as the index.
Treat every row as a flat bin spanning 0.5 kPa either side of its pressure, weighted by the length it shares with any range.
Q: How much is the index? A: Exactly 8.43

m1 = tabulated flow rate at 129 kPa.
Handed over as 8.244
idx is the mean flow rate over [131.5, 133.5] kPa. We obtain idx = 8.25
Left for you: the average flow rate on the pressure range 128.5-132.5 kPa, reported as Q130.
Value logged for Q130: 8.29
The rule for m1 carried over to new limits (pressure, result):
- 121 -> 8.169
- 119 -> 9.022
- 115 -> 9.75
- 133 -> 8.408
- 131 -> 8.226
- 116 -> 9.507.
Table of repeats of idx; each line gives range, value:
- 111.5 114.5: 9.59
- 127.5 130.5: 8.33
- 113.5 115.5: 9.71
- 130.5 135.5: 8.31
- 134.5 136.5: 8.61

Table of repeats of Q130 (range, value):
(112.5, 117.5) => 9.55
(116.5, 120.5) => 9.02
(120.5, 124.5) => 8.39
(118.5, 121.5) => 8.64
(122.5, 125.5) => 8.35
